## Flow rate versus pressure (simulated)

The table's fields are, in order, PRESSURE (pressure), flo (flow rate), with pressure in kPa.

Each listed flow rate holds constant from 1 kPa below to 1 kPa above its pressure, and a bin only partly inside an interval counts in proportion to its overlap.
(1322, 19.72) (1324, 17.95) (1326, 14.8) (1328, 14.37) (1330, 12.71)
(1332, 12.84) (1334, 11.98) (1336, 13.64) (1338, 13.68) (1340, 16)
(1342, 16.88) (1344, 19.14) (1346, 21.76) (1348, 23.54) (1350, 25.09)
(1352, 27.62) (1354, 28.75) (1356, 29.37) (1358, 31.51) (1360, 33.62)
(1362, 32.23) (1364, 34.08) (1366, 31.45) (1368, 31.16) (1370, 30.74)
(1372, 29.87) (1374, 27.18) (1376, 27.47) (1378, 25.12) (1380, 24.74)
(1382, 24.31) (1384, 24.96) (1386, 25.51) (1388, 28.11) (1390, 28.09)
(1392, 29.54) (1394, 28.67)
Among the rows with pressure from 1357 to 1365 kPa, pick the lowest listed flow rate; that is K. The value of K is 31.51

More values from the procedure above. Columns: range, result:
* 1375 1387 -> 24.31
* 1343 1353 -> 19.14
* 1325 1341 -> 11.98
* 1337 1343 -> 13.68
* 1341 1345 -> 16.88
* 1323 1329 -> 14.37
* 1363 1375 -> 27.18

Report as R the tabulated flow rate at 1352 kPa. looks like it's 27.62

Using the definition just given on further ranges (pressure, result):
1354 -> 28.75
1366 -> 31.45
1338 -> 13.68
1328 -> 14.37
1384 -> 24.96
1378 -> 25.12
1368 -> 31.16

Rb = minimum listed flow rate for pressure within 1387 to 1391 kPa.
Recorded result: 28.09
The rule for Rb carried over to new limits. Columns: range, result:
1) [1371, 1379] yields 25.12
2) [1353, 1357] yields 28.75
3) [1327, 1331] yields 12.71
